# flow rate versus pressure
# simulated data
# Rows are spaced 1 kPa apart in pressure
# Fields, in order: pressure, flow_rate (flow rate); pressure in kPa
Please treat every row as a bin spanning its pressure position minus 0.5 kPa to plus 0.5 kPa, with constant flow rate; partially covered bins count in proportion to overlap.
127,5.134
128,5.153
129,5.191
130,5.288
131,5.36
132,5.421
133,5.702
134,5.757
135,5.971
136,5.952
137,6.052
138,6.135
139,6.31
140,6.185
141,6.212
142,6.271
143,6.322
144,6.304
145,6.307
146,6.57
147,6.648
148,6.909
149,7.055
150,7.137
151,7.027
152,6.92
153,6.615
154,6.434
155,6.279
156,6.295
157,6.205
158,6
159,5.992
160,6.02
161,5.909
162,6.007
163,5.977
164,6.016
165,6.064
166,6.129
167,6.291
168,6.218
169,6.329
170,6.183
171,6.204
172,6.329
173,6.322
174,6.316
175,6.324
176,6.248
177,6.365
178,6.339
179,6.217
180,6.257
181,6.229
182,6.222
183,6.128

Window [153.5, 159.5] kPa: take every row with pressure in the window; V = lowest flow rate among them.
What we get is 5.992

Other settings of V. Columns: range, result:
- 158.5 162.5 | 5.909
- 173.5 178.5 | 6.248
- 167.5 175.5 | 6.183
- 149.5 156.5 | 6.279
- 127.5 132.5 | 5.153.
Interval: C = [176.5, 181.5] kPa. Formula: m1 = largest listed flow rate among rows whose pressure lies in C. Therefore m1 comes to 6.365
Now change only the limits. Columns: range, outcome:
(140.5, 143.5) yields 6.322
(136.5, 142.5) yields 6.31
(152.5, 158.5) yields 6.615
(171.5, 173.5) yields 6.329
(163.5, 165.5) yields 6.064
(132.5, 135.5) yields 5.971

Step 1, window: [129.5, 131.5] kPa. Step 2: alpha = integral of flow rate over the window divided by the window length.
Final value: 5.32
